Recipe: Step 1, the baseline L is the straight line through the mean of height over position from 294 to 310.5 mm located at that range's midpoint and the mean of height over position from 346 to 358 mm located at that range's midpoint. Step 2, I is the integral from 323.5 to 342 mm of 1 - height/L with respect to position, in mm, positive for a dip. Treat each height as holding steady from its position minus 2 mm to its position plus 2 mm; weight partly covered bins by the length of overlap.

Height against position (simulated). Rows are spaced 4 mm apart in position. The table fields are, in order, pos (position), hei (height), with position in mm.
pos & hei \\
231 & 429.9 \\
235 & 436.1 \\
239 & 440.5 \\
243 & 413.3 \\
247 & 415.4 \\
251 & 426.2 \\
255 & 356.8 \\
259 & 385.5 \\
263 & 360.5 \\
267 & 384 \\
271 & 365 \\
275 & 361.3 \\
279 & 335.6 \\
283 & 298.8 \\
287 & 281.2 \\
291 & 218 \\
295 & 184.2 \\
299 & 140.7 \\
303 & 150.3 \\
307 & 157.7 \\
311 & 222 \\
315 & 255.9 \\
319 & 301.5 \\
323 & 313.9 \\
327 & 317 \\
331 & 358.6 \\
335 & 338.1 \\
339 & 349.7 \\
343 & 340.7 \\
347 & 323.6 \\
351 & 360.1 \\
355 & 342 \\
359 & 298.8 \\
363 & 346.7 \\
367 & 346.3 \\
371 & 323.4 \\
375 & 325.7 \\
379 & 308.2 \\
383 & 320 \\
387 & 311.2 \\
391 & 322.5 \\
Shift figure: -4.7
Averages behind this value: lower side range 162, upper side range 340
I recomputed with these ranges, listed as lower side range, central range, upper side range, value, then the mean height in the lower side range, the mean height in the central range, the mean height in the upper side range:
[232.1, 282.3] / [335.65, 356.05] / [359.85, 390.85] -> -0.1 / 388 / 343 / 325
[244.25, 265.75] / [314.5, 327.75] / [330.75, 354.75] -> 2.1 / 390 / 300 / 344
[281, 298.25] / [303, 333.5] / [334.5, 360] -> 2.3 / 238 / 268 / 337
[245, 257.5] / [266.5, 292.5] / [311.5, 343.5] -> 3.6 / 399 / 319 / 316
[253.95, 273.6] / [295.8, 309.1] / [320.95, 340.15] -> 7.5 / 371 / 153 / 335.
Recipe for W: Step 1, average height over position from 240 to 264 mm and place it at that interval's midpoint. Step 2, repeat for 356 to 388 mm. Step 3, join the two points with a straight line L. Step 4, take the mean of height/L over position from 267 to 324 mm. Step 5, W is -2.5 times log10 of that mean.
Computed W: 0.39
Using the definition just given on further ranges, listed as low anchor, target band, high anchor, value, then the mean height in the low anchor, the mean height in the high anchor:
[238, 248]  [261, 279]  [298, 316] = -0.14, 422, 184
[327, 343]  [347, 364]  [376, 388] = -0.01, 344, 314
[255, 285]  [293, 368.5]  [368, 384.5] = 0.17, 356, 321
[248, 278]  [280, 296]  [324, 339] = 0.38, 377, 338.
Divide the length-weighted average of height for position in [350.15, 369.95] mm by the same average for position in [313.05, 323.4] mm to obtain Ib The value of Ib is 1.17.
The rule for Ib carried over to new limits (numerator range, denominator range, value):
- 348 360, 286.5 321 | 1.60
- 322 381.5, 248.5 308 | 1.12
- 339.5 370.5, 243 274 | 0.87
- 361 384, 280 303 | 1.47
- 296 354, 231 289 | 0.74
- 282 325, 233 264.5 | 0.56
